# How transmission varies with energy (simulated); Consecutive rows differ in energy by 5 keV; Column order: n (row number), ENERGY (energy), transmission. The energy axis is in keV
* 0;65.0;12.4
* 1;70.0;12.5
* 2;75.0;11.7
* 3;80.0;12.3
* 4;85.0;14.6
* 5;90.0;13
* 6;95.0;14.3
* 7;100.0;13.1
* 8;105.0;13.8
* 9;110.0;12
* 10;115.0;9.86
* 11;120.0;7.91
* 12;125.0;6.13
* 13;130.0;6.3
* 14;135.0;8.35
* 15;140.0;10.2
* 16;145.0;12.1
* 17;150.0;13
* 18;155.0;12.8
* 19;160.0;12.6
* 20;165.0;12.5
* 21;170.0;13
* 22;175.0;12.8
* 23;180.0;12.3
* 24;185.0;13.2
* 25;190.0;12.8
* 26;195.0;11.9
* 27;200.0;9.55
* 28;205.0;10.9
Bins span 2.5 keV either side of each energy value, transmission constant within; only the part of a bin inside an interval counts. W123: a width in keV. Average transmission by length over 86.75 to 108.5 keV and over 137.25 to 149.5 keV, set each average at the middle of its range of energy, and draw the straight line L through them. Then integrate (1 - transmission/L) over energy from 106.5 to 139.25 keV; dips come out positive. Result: 9.8 keV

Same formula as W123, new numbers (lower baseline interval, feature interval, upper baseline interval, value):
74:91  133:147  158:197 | 2.8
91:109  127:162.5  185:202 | 5.4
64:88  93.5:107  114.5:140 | -4.3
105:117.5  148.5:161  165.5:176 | -0.3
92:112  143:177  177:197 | 0.3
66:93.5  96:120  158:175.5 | 1.7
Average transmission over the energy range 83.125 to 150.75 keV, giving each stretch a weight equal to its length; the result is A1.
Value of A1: 11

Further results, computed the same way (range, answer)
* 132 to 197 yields 12.1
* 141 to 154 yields 12.3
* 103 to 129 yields 9.66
